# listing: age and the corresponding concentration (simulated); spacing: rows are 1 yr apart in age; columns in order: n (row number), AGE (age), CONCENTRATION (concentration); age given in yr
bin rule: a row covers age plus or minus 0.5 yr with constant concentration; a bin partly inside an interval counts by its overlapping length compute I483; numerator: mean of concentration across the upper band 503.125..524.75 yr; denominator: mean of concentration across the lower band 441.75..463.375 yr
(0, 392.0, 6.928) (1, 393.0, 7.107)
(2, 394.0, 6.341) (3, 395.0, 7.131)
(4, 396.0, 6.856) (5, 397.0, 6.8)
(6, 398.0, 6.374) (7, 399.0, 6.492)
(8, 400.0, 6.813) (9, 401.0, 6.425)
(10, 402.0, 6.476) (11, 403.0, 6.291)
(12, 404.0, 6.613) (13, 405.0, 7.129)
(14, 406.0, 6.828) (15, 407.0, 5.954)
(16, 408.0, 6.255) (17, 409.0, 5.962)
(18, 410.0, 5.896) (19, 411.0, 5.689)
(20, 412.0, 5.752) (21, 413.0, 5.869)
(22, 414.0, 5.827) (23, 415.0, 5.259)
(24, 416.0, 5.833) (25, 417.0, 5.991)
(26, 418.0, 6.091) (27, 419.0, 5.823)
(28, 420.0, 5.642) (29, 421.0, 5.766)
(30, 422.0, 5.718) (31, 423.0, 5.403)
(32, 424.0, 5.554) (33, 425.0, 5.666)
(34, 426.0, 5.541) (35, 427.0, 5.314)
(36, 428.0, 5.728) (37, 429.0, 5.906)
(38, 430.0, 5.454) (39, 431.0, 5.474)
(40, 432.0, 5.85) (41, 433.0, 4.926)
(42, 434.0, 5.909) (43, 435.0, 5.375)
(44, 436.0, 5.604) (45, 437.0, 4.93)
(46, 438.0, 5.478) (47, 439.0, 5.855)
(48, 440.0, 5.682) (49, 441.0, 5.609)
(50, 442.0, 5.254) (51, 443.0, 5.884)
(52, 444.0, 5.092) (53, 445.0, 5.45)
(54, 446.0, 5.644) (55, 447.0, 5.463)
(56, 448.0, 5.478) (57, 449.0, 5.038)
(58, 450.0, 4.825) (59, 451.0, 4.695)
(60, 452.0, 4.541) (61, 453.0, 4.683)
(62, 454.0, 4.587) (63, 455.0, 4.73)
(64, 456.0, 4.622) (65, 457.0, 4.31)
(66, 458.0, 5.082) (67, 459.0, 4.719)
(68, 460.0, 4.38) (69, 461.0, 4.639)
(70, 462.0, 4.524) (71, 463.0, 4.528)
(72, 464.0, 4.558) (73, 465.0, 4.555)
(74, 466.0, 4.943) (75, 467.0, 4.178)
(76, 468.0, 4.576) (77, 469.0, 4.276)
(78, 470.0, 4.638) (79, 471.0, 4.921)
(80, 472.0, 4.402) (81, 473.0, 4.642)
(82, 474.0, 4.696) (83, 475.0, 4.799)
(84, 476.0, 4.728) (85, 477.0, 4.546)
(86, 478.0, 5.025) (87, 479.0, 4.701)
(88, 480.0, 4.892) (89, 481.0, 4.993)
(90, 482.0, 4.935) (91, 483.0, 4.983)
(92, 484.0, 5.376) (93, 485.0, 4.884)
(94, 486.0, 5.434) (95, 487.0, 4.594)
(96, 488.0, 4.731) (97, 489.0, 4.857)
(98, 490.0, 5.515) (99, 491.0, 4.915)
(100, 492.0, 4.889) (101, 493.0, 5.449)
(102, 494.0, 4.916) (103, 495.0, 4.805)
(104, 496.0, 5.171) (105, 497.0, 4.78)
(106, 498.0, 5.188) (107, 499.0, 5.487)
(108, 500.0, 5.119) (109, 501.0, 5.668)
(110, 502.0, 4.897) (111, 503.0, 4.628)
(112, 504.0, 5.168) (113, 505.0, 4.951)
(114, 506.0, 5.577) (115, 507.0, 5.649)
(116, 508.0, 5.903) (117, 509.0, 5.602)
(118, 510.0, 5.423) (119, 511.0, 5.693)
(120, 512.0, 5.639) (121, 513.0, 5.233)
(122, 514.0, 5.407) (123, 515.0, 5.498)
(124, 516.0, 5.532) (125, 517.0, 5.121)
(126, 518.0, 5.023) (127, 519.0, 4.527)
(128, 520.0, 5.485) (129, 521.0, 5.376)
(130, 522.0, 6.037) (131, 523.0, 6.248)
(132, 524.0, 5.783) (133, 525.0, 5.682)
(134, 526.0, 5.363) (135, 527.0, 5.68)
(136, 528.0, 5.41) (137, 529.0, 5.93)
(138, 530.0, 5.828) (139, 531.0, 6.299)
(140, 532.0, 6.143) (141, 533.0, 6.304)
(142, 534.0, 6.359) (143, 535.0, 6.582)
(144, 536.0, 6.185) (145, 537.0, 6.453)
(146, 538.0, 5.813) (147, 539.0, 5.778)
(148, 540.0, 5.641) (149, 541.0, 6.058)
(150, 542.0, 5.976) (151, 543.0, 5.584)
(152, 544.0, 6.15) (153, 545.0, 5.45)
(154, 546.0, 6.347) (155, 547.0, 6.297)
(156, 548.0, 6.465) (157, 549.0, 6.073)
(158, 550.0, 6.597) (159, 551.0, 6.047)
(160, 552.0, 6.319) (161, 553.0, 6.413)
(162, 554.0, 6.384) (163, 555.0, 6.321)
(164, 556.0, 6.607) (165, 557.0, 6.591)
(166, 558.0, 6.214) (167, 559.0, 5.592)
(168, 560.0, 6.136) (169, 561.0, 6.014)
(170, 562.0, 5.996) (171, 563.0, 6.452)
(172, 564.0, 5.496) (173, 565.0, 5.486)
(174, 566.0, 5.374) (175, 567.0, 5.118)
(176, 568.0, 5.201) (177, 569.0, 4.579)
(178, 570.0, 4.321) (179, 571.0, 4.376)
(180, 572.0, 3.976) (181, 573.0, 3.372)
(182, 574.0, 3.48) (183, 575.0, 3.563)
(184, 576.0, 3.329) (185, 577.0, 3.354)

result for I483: 1.11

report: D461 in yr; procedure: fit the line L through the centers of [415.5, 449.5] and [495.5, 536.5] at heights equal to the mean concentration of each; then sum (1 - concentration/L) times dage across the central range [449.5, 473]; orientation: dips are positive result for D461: 4.0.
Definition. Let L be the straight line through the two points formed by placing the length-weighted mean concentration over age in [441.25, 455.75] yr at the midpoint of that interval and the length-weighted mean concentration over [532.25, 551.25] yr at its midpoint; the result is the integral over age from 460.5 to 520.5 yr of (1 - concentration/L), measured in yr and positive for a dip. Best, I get 6.0 yr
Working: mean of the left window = 5.1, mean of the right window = 6.11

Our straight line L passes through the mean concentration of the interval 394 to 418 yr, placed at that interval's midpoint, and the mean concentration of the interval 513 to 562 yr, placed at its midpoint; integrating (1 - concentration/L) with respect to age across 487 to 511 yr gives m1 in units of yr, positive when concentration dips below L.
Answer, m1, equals 3.38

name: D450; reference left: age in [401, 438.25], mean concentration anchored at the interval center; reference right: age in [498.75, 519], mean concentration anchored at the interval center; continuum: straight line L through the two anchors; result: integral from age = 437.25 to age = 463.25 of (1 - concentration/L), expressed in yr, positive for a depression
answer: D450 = 2.9 yr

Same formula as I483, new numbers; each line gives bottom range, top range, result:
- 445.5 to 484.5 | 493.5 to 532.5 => 1.14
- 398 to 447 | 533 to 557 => 1.06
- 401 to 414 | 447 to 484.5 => 0.76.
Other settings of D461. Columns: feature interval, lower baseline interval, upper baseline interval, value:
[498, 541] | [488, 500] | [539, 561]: -0.45 yr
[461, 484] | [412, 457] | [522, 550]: 3.85 yr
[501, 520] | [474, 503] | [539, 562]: 0.29 yr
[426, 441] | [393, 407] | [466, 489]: 0.77 yr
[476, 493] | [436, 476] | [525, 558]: 1.09 yr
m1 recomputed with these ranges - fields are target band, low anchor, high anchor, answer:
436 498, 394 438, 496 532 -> 8.40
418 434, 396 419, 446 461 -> 0.12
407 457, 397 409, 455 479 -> 1.52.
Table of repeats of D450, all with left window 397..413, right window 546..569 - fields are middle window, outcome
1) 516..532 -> 1.3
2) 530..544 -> 0.0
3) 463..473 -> 2.6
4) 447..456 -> 2.0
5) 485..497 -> 2.2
